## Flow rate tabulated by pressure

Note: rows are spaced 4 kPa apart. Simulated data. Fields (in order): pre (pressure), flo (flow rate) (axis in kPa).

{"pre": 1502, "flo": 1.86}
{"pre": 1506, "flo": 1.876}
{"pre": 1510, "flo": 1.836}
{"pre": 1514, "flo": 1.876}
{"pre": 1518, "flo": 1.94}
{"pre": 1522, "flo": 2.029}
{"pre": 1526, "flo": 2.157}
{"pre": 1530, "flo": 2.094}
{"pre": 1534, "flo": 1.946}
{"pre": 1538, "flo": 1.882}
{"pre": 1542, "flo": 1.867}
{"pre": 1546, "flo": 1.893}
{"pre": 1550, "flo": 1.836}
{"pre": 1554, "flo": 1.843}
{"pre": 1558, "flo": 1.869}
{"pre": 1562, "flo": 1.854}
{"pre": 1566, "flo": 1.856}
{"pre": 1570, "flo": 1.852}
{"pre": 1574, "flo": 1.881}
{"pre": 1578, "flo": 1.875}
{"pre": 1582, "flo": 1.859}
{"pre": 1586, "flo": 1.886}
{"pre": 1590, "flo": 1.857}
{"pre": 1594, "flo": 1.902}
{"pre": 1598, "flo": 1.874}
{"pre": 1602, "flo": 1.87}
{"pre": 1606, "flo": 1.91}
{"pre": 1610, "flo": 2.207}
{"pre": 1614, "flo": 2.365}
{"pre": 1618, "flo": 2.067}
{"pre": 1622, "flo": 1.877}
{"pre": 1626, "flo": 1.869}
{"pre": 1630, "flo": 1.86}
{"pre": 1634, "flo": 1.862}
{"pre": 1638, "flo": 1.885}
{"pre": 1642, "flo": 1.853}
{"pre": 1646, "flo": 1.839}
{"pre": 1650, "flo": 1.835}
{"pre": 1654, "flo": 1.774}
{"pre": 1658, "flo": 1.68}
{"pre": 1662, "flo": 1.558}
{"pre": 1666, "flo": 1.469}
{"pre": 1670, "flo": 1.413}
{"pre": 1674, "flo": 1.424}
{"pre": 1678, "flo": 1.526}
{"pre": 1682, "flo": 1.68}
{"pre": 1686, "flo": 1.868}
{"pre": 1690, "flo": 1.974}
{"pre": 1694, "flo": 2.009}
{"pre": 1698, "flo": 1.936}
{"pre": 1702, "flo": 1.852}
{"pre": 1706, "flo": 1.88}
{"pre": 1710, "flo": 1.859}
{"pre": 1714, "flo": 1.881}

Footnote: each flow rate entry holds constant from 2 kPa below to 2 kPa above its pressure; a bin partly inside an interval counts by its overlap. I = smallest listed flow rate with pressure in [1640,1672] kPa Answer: 1.413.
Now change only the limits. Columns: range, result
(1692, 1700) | 1.936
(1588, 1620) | 1.857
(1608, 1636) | 1.86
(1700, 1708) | 1.852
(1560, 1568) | 1.854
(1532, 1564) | 1.836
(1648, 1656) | 1.774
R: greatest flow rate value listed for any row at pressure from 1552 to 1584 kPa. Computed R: 1.881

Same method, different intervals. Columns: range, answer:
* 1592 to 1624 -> 2.365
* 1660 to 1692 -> 1.974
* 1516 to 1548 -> 2.157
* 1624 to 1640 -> 1.885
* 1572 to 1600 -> 1.902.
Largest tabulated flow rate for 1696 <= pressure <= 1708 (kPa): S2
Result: 1.936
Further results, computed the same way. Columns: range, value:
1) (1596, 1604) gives 1.874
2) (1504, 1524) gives 2.029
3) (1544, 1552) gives 1.893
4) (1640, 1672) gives 1.853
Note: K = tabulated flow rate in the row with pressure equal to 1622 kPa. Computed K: 1.877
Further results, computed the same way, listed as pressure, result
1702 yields 1.852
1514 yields 1.876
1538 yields 1.882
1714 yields 1.881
